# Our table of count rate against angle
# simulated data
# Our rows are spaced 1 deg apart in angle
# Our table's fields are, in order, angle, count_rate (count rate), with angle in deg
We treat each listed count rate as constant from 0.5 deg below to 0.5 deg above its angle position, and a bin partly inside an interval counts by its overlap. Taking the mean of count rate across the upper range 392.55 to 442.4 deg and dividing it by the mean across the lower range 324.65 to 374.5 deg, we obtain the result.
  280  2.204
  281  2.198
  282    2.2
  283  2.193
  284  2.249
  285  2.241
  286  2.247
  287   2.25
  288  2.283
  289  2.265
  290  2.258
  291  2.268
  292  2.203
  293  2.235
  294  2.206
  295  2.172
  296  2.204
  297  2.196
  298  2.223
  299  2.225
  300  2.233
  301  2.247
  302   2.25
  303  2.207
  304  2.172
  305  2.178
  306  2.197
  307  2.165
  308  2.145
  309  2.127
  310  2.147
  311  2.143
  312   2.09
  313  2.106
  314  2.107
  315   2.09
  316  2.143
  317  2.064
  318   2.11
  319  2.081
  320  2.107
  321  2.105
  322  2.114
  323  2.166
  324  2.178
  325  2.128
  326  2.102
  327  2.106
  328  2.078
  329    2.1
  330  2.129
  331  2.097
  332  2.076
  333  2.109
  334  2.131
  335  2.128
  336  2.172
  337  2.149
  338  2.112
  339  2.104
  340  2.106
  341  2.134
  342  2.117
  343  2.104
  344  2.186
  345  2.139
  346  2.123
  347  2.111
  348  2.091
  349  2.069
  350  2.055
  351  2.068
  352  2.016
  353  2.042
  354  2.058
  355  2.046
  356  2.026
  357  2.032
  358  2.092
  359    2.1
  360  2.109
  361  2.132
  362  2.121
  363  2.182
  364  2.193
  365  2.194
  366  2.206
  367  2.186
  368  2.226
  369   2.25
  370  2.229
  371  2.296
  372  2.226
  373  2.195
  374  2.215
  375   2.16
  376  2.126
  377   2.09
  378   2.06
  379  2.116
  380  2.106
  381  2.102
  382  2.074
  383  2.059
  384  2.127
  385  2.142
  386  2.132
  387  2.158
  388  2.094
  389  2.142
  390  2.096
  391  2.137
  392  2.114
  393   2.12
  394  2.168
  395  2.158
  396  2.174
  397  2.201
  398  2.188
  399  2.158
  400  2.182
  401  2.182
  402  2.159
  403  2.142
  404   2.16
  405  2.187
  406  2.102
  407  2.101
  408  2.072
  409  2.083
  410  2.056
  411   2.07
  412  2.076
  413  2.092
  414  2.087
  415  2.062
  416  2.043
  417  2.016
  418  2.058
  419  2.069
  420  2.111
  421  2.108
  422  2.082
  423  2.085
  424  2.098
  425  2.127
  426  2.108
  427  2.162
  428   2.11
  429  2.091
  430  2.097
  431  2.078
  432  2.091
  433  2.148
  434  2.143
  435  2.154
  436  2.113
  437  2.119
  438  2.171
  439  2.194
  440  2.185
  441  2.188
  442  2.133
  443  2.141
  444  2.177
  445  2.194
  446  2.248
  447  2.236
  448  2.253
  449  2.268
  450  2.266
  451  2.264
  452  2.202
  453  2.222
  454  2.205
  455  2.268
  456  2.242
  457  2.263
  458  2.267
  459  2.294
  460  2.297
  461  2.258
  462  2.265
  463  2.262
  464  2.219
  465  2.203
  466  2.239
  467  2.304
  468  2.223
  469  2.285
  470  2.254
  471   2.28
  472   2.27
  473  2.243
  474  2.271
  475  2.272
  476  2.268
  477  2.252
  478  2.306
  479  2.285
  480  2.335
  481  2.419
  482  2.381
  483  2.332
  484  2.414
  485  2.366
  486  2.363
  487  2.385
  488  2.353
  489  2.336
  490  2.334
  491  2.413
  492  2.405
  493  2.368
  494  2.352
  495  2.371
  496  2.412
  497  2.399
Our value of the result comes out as 1.00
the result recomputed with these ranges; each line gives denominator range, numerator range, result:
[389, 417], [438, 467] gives 1.05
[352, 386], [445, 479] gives 1.06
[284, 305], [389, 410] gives 0.96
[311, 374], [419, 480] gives 1.04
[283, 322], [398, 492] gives 1.01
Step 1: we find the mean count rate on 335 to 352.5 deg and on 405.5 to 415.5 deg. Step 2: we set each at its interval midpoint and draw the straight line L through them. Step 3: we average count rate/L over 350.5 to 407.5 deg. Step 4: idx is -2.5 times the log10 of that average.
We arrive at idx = -0.02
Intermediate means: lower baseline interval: 2.11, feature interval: 2.14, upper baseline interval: 2.08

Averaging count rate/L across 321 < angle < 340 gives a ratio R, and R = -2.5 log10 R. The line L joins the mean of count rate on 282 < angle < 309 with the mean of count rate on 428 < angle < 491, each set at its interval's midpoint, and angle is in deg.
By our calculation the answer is 0.05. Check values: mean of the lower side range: 2.22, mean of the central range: 2.12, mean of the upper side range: 2.25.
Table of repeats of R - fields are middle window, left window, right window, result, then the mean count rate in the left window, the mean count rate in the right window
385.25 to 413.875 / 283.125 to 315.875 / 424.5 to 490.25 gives 0.045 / 2.2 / 2.24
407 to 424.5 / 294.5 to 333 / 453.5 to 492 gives 0.084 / 2.14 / 2.3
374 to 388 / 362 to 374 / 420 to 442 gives 0.040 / 2.21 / 2.13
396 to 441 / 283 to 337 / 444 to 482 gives 0.058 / 2.17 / 2.26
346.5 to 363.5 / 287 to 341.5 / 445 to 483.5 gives 0.054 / 2.16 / 2.27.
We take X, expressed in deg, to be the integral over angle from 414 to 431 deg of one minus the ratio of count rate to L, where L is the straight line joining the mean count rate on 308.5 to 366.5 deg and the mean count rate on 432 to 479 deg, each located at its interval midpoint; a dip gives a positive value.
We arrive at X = 0.8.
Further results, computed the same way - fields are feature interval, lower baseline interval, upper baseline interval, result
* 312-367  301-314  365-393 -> 1.2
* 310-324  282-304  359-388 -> 0.6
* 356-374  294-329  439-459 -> 0.1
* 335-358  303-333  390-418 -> 0.3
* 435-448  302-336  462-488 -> 0.5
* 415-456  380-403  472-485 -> 1.4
